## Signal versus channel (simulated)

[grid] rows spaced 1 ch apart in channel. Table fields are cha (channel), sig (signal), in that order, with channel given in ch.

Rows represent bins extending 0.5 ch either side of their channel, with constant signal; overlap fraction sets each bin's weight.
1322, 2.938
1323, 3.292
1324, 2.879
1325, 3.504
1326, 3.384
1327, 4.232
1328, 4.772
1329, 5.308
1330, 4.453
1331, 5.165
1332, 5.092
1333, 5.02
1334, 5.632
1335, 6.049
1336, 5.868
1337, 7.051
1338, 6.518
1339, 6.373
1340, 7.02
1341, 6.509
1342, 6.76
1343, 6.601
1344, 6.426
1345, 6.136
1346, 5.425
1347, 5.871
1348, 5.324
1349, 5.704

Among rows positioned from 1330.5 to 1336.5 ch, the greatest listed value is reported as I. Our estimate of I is 6.049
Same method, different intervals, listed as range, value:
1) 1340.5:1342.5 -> 6.76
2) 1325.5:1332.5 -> 5.308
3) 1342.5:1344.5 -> 6.601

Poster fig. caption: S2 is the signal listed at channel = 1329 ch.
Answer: 5.308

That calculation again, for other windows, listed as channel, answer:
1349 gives 5.704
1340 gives 7.02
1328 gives 4.772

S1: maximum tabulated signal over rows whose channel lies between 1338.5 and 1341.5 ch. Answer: 7.02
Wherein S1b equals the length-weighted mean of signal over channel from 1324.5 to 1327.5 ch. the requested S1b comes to 3.71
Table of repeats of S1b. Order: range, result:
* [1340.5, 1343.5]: 6.62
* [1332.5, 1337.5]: 5.92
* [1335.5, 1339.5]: 6.45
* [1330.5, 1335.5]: 5.39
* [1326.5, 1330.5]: 4.69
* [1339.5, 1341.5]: 6.76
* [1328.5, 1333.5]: 5.01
